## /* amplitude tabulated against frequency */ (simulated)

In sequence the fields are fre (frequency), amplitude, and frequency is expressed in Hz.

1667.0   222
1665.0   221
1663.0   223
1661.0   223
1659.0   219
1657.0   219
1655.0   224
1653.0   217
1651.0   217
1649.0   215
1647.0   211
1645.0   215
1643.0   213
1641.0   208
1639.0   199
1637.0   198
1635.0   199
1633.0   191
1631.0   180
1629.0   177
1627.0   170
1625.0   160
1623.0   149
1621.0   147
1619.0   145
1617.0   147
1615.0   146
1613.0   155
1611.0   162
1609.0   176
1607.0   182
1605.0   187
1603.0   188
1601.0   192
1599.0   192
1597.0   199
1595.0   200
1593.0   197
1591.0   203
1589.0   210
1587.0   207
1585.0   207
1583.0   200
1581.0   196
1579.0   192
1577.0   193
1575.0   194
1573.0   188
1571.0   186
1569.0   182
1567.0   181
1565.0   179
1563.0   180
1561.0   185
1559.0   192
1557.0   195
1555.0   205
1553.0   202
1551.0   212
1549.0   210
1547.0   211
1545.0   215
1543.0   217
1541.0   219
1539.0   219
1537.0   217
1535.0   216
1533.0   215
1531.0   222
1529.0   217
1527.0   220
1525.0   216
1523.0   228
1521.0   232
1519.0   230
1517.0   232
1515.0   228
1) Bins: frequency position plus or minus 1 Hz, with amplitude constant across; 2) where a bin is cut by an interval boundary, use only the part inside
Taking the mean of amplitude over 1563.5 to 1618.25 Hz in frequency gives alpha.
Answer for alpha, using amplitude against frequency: 186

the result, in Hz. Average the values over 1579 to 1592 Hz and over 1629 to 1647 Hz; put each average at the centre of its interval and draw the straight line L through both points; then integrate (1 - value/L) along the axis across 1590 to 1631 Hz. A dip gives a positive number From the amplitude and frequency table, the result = 5.6 Hz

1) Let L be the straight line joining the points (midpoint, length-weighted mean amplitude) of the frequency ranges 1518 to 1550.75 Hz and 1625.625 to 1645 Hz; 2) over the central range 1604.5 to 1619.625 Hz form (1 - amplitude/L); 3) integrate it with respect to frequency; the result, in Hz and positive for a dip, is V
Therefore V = 2.8 Hz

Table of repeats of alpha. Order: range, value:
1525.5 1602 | 202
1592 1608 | 192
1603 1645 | 176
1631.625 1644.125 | 201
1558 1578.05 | 186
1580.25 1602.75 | 200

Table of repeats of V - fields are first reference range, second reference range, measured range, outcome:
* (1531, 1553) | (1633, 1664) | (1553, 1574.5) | 2.6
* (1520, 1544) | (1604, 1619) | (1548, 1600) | -1.7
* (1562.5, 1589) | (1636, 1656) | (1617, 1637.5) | 3.7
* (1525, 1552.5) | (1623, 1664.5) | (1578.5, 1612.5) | 2.6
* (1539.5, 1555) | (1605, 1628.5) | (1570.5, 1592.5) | -1.4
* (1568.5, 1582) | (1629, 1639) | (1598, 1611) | 0.4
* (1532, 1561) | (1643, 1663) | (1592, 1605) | 1.2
